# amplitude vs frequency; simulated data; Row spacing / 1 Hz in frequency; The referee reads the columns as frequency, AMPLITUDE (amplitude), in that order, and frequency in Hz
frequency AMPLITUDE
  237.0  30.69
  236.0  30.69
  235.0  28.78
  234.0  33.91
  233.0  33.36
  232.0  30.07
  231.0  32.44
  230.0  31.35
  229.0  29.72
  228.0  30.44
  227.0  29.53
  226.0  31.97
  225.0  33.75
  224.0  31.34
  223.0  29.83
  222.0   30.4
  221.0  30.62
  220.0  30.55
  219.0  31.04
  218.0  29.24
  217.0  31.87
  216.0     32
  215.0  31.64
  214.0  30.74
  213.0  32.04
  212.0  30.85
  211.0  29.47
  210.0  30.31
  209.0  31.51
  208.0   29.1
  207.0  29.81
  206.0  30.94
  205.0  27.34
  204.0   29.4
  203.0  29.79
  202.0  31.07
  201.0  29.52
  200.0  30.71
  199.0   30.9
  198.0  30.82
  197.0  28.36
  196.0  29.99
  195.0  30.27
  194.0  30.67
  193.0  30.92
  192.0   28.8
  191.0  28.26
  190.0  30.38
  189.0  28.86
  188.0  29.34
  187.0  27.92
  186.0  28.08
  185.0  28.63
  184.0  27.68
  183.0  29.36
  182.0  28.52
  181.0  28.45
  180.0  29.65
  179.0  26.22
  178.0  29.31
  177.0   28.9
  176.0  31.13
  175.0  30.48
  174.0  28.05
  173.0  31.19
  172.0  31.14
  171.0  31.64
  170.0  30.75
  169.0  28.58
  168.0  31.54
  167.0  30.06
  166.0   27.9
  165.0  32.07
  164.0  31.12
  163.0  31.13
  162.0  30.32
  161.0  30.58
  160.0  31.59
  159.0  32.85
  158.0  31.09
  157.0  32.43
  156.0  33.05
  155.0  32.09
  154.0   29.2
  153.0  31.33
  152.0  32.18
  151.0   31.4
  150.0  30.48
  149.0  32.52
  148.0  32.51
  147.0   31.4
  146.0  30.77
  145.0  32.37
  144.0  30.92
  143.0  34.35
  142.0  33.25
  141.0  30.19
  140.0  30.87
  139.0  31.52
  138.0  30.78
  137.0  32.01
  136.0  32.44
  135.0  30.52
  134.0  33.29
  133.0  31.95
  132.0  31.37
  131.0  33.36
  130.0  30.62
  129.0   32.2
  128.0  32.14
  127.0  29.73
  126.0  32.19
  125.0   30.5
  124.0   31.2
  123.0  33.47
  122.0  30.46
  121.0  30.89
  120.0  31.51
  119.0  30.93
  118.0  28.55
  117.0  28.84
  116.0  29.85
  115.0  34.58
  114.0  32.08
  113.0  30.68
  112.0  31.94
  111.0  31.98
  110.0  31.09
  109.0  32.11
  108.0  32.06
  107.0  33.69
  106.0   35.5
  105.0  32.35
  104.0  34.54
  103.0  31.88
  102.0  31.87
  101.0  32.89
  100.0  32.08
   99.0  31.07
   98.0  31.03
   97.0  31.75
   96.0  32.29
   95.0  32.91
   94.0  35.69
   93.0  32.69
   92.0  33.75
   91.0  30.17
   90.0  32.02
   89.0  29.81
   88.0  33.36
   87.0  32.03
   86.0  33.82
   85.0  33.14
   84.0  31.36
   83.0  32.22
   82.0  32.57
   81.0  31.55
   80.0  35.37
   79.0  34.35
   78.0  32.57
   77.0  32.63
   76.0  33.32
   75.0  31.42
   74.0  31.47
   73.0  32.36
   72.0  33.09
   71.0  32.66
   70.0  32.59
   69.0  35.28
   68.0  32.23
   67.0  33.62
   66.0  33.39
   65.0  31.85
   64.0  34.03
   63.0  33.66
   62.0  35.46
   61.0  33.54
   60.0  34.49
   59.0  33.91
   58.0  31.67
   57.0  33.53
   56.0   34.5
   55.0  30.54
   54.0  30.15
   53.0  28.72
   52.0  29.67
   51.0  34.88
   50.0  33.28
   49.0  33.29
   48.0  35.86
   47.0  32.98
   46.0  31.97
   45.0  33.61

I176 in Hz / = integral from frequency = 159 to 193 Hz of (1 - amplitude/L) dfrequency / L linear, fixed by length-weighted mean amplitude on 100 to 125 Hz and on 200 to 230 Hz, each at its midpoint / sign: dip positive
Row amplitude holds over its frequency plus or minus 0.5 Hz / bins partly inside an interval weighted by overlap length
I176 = 1.5 Hz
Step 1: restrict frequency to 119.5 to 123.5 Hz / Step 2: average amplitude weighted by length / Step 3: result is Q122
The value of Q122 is 31.6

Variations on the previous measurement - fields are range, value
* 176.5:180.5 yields 28.5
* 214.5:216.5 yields 31.8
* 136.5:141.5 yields 31.1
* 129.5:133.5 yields 31.8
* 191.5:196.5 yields 30.1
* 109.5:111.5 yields 31.5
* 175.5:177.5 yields 30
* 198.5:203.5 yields 30.4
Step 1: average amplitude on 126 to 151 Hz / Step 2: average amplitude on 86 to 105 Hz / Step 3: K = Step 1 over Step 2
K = 1.0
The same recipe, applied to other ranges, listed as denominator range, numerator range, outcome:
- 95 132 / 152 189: 0.95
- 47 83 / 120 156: 0.96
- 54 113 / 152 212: 0.92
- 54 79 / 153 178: 0.93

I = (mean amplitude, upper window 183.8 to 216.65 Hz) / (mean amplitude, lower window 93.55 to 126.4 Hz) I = 0.9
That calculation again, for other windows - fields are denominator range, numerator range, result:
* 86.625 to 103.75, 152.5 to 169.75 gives 0.96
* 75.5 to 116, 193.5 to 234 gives 0.94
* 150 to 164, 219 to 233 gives 0.99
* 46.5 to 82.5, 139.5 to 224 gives 0.92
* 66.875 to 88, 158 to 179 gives 0.93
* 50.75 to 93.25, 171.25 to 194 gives 0.89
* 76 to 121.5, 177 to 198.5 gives 0.90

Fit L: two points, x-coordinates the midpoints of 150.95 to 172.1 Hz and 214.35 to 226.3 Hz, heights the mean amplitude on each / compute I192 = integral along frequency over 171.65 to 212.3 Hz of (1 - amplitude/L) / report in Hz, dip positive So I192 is 2.1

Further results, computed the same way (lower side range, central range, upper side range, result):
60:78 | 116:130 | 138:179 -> 0.4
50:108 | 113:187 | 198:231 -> 1.7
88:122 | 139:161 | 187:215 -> -0.5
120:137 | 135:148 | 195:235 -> -0.1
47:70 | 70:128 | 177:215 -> -0.2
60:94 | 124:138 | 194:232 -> 0.1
